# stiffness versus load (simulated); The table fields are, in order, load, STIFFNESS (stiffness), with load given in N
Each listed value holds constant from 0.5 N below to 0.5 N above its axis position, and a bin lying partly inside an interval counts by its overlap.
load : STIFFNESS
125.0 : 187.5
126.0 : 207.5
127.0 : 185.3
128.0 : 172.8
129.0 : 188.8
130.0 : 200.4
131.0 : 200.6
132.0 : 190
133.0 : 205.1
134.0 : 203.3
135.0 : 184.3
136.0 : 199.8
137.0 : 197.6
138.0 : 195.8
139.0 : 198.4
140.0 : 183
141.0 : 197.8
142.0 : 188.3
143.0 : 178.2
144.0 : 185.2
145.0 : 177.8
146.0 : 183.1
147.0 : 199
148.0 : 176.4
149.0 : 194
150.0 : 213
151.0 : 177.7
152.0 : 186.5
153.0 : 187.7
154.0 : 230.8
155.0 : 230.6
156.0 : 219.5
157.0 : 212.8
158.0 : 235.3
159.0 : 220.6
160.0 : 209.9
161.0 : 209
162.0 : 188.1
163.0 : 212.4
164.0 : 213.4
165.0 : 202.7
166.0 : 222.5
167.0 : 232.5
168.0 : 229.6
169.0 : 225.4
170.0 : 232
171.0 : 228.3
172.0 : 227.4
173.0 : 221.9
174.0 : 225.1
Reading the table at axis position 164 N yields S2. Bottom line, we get 213.4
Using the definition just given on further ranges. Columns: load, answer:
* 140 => 183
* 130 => 200.4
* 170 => 232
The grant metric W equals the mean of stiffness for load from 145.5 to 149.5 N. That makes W 188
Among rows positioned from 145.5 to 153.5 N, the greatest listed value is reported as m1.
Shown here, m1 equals 213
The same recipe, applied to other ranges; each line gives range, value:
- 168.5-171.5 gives 232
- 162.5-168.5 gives 232.5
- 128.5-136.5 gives 205.1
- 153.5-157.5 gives 230.8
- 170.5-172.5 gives 228.3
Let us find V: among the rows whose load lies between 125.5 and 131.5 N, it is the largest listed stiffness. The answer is 207.5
